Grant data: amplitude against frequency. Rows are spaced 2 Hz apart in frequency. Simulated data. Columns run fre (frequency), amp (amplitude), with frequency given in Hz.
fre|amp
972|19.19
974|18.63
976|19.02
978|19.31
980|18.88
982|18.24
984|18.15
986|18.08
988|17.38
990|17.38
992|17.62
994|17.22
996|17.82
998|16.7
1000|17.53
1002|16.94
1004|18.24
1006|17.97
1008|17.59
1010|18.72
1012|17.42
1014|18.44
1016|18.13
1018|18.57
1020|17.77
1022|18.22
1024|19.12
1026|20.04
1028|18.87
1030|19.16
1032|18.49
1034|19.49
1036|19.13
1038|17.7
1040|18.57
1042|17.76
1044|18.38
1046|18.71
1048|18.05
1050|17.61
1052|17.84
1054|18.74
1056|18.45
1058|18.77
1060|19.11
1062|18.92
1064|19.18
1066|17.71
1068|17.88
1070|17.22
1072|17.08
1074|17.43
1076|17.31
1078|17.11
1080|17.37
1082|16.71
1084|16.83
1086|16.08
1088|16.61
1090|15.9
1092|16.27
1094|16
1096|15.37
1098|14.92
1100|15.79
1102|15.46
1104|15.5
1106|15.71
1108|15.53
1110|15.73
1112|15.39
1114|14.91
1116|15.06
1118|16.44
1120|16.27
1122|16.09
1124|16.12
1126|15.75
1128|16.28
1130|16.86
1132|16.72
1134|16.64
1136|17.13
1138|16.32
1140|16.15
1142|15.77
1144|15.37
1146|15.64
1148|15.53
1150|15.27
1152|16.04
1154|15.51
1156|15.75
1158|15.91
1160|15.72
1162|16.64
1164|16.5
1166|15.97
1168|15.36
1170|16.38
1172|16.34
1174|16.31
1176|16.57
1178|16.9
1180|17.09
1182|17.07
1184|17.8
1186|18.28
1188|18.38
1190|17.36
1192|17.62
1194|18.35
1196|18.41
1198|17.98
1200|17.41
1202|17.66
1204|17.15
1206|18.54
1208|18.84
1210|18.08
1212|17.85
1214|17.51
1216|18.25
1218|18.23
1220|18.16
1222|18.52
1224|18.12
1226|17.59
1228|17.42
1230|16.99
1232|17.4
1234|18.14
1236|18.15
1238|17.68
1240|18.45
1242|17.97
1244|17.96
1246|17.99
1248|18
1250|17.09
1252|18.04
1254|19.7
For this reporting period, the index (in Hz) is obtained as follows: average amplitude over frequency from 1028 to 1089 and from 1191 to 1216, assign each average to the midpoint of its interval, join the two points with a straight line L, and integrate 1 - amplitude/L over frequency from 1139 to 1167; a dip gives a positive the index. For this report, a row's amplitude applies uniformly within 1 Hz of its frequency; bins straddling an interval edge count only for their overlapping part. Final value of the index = 3.3 Hz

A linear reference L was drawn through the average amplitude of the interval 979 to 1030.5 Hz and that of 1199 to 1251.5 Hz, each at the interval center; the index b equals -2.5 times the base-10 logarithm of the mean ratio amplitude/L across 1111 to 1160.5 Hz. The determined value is 0.13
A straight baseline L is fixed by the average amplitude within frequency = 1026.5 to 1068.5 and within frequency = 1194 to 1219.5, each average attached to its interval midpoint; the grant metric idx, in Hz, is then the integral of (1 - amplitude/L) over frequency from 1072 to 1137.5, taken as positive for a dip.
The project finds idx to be 7.7 Hz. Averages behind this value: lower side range 18.5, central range 16.2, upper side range 18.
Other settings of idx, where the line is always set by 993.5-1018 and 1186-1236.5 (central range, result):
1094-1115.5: 2.9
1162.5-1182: 1.6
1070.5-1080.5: 0.3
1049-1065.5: -0.7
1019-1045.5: -1.3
